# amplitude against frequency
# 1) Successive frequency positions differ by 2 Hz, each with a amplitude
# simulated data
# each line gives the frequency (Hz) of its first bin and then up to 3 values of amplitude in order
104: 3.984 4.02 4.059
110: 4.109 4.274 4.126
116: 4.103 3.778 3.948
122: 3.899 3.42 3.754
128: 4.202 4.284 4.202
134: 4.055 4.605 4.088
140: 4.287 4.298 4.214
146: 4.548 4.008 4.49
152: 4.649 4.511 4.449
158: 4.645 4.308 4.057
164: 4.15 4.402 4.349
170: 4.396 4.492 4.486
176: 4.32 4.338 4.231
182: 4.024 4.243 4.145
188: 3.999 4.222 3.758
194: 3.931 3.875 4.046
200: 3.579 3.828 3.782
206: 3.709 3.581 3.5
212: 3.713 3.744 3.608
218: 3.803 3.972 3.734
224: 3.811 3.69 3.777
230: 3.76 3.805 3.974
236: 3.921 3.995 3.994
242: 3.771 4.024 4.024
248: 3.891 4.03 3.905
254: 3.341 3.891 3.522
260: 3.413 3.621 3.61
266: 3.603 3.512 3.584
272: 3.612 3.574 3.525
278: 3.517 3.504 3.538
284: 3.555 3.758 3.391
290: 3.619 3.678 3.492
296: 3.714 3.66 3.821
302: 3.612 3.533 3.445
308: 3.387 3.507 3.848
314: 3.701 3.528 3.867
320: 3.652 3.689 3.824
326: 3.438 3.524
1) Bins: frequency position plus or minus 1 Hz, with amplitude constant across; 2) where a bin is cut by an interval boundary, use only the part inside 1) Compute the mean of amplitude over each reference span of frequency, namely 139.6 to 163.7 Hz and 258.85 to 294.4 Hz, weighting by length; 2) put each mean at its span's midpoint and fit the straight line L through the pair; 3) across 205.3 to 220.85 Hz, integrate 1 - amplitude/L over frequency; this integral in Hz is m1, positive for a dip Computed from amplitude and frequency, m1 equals 1.1 Hz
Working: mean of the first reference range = 4.37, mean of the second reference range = 3.56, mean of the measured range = 3.7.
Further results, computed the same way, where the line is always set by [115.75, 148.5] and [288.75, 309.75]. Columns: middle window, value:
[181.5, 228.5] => 0.5 Hz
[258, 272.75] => 0.5 Hz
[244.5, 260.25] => -0.2 Hz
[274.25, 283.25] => 0.3 Hz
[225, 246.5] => -0.6 Hz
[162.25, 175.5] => -1.2 Hz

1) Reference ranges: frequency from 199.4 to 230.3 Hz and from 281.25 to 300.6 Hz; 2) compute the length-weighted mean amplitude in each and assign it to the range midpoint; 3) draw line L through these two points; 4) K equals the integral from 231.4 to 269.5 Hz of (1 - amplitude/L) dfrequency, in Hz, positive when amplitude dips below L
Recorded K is -1.06 Hz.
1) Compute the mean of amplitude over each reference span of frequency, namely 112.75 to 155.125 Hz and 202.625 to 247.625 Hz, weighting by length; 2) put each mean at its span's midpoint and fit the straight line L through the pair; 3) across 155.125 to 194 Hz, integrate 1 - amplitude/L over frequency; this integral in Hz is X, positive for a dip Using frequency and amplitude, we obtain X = -2.41 Hz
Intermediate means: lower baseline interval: 4.17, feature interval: 4.25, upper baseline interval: 3.81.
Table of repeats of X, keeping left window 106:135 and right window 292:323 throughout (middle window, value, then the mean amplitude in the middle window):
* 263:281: 0.7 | 3.56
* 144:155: -1.3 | 4.42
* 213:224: 0.1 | 3.78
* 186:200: -0.3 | 3.96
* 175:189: -1.1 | 4.19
